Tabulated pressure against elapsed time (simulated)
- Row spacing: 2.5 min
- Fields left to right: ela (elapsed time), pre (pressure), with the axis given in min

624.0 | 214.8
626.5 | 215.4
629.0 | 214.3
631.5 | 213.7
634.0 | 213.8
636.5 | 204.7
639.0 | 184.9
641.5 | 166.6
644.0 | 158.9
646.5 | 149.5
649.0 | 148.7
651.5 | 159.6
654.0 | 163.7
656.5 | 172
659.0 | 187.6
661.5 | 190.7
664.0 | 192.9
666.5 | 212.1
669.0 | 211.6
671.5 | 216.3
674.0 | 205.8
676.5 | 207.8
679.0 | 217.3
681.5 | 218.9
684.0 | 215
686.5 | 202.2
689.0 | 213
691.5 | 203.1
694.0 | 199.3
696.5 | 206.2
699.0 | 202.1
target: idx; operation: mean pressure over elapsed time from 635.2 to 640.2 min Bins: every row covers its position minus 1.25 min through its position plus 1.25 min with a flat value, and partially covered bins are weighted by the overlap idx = 195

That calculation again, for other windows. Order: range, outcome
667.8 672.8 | 214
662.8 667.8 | 203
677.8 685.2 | 217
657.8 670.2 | 199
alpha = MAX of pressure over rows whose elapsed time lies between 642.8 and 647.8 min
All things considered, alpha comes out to 158.9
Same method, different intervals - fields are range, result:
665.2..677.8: 216.3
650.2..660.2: 187.6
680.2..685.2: 218.9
